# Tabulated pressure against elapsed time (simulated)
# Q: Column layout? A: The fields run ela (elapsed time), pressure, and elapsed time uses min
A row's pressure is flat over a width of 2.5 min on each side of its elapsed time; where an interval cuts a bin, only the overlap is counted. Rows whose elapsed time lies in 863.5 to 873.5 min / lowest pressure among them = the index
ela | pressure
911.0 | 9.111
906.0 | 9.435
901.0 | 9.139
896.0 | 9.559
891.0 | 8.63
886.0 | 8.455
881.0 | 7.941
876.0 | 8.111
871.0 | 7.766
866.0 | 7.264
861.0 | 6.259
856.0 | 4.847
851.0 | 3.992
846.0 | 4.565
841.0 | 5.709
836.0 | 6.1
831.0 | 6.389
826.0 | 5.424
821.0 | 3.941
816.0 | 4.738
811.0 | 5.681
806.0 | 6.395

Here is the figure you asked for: 7.264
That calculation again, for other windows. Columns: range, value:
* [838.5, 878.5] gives 3.992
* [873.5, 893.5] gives 7.941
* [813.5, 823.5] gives 3.941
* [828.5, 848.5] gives 4.565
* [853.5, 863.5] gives 4.847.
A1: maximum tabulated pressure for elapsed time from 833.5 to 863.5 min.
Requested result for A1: 6.259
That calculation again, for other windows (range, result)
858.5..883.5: 8.111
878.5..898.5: 9.559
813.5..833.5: 6.389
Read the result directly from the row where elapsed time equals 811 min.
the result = 5.681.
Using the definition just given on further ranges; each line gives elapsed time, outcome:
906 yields 9.435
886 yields 8.455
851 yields 3.992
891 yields 8.63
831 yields 6.389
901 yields 9.139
